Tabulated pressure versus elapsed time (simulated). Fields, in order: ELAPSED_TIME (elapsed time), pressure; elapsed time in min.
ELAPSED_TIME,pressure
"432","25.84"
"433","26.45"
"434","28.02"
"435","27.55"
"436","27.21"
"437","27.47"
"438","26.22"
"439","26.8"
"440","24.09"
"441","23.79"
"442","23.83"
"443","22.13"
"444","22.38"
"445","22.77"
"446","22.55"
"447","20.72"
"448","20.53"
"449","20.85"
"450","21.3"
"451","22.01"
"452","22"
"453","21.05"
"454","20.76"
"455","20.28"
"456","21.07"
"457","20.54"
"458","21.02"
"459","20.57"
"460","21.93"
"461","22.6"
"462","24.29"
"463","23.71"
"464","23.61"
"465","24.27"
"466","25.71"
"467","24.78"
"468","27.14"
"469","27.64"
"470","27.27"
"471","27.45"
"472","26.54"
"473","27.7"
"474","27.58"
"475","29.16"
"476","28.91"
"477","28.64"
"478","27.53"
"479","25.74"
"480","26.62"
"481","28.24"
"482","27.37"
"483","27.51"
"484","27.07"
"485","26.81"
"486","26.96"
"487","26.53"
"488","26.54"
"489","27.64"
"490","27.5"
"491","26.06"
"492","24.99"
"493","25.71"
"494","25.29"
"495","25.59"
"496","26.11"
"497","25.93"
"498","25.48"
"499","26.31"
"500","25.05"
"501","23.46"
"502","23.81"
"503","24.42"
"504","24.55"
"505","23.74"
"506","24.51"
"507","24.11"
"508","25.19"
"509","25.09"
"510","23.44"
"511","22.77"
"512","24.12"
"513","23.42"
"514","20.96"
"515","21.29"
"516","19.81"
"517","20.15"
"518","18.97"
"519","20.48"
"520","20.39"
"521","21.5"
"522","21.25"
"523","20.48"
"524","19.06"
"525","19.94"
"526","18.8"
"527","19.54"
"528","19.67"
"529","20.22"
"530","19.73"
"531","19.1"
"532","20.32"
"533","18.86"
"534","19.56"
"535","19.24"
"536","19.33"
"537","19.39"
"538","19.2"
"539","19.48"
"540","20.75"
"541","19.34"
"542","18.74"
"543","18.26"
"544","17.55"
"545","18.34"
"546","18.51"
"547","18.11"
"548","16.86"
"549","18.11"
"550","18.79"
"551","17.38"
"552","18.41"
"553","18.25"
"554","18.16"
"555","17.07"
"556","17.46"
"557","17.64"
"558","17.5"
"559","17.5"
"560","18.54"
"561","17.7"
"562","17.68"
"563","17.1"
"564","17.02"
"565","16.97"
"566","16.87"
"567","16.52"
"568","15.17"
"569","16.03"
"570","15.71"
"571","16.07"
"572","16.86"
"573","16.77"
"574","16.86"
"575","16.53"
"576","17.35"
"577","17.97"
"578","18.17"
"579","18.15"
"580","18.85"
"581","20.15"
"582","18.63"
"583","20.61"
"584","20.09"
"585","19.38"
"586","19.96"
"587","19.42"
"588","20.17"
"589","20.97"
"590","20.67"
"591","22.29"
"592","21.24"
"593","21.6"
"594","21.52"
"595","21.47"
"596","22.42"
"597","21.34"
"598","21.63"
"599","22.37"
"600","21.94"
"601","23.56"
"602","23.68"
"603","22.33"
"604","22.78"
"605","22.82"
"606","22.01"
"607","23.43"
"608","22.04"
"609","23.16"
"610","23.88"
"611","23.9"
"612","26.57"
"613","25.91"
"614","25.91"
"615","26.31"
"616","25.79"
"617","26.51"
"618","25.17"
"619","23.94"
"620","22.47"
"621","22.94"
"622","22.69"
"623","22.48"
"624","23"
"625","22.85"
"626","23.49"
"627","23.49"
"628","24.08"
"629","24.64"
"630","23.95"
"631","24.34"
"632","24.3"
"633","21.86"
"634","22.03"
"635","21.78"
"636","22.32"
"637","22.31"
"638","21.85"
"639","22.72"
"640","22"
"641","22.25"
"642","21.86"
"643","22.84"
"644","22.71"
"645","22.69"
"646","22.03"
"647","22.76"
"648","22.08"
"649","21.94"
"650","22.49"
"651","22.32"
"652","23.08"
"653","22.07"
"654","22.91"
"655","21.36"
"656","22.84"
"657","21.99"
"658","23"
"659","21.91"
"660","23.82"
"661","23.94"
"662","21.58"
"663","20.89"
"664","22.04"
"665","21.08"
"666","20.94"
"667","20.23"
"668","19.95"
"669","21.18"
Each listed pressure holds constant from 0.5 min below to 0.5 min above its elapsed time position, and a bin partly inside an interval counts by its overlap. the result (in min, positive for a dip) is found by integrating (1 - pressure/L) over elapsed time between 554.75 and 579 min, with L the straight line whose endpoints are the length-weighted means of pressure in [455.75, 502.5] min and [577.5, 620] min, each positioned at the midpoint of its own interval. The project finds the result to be 6.4 min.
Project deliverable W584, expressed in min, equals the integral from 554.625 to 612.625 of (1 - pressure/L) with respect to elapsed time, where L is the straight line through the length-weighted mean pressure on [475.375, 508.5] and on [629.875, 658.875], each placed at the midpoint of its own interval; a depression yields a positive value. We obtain 10.0 min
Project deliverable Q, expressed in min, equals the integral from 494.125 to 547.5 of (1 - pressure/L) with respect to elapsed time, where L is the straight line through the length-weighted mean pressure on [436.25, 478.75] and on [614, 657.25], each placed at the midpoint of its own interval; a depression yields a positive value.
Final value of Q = 5.23 min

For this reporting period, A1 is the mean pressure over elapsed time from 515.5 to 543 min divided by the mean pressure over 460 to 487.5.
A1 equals 0.74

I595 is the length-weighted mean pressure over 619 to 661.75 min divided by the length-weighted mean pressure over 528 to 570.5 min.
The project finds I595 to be 1.25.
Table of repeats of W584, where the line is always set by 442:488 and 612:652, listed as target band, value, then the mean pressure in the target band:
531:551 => 4.3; 18.8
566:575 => 2.8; 16.3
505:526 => 2.0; 21.8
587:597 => 1.0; 21.3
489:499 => -0.7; 26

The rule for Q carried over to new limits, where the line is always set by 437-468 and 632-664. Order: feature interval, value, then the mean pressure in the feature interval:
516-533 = 2.0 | 19.9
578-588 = 1.4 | 19.4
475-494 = -3.6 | 27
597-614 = -0.6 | 23.3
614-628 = -1.0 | 24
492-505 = -1.4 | 25.1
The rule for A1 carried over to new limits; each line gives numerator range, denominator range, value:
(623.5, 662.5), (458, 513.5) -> 0.89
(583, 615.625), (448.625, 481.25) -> 0.91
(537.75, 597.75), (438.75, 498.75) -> 0.75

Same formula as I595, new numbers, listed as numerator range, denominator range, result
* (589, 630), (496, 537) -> 1.06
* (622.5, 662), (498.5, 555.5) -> 1.10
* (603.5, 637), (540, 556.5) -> 1.30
